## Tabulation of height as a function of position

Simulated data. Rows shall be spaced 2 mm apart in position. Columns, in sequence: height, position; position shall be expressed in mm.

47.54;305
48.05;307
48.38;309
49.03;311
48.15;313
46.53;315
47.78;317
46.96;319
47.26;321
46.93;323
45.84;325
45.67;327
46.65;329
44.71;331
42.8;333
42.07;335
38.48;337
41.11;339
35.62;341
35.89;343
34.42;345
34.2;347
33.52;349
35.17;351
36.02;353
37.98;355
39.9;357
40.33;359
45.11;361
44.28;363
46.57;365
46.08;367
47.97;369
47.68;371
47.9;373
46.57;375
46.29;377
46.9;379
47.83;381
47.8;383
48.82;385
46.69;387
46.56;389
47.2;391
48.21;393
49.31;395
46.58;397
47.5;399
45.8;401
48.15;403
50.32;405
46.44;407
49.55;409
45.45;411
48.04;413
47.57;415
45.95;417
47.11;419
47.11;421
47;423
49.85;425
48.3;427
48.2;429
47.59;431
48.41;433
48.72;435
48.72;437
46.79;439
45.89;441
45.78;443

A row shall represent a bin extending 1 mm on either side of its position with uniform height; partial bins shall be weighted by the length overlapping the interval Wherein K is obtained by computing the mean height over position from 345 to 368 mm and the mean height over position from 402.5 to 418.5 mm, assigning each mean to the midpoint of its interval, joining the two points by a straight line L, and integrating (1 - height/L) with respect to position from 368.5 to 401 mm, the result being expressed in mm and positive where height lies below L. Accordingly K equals -2.69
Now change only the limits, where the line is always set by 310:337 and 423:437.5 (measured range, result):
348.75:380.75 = 2.4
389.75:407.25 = 0.0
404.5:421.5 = 0.2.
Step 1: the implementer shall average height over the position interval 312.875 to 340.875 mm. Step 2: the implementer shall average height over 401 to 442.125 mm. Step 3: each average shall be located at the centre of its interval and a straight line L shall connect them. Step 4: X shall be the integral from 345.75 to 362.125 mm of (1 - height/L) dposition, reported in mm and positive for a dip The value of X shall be 2.8 mm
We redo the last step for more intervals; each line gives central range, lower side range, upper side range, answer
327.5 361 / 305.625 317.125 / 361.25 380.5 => 5.87 mm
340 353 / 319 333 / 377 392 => 3.24 mm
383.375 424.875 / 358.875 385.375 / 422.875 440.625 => -0.09 mm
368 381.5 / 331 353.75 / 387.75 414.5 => -1.32 mm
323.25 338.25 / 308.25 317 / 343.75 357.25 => -0.62 mm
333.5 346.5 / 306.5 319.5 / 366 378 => 2.61 mm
